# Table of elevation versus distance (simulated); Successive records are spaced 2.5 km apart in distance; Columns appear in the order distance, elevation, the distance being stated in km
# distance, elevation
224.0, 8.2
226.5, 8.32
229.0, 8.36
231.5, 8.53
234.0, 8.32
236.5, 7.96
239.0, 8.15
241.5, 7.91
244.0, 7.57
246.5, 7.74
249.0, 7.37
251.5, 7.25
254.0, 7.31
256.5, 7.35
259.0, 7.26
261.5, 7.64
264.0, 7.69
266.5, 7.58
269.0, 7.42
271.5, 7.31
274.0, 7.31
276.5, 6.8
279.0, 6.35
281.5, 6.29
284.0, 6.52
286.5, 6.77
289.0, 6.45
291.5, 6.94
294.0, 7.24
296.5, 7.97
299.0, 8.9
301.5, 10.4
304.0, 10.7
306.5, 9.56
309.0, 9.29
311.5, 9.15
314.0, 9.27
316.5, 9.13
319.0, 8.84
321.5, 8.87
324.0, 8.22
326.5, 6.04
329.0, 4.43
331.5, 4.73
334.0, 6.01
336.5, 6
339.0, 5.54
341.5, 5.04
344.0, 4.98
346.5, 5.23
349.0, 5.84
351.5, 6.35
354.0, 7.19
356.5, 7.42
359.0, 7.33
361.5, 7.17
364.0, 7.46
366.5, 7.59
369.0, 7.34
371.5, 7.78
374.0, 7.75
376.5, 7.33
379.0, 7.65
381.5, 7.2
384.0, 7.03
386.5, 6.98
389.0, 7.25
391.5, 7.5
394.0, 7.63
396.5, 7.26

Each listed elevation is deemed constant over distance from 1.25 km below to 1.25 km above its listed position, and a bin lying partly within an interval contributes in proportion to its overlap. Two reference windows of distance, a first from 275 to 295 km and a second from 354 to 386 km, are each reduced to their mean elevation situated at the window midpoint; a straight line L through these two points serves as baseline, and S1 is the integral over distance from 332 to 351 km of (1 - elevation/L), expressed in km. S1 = 4.3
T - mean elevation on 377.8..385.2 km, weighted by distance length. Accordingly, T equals 7.29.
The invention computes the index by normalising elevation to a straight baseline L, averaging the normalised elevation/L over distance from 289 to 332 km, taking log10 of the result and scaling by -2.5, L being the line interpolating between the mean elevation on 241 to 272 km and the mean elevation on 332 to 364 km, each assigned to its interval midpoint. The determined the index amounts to -0.22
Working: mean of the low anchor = 7.49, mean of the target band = 8.23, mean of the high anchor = 6.19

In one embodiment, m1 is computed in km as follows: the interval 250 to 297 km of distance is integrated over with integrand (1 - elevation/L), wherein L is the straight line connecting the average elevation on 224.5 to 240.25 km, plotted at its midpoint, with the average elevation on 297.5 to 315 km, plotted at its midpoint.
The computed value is 9.8 km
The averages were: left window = 8.27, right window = 9.59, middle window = 7.12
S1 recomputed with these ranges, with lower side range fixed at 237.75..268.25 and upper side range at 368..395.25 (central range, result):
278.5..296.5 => 1.8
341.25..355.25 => 3.0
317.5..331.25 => 0.6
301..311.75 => -3.4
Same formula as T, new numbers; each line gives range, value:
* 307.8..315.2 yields 9.24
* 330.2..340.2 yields 5.56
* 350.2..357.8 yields 6.98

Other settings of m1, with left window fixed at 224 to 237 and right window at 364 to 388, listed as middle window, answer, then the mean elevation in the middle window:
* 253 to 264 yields 1.0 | 7.43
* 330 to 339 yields 2.5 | 5.54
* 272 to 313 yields 0.0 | 7.91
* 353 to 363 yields 0.3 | 7.28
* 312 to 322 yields -1.6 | 9.05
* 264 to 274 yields 0.8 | 7.45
